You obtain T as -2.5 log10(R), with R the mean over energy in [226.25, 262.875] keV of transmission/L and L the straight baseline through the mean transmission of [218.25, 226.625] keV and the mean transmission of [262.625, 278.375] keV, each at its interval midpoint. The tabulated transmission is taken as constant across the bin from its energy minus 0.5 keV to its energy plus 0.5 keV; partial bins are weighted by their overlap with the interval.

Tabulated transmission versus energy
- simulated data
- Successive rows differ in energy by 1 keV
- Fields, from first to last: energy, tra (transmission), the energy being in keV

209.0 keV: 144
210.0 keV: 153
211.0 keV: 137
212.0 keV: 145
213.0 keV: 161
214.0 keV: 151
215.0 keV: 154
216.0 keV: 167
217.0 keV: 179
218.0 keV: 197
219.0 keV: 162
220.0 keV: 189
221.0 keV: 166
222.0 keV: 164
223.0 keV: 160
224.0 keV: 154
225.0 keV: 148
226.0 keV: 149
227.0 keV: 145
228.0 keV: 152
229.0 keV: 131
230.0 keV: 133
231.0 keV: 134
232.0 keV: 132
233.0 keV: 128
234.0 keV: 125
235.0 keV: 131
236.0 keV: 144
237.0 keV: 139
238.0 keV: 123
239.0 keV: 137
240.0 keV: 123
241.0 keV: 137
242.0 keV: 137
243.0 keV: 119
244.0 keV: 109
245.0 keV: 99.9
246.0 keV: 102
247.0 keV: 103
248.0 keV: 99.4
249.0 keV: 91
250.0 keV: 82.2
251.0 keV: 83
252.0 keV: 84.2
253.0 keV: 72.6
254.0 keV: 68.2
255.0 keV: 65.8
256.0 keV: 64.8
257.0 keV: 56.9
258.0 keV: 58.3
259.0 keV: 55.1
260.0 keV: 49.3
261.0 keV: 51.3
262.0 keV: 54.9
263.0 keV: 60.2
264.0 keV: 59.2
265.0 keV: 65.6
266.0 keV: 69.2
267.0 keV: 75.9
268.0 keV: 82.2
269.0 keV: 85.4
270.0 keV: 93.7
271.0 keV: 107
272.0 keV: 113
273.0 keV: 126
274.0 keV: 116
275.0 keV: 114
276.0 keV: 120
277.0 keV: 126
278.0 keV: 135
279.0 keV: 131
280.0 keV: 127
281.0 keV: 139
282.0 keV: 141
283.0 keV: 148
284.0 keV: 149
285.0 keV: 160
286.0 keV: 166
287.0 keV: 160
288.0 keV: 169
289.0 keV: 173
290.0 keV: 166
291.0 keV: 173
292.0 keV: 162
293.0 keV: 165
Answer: 0.29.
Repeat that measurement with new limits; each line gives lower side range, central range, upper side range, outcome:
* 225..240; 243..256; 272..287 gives 0.463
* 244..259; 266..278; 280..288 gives 0.199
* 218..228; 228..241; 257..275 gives 0.048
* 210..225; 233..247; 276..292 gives 0.262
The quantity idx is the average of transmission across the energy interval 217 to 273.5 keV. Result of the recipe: 110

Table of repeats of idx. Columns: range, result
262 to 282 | 102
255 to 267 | 59.6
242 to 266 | 77.4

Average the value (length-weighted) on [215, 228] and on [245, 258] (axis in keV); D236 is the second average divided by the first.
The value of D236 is 0.5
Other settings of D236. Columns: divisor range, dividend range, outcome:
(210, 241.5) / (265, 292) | 0.87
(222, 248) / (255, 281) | 0.67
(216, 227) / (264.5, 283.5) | 0.67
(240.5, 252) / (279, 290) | 1.46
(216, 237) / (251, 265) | 0.41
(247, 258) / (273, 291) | 1.86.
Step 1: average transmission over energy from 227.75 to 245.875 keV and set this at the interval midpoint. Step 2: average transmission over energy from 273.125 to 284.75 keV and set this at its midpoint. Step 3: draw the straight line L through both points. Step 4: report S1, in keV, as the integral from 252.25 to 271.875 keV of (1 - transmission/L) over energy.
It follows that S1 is 9.2 keV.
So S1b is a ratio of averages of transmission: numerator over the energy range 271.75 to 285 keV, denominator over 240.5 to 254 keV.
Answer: 1.3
